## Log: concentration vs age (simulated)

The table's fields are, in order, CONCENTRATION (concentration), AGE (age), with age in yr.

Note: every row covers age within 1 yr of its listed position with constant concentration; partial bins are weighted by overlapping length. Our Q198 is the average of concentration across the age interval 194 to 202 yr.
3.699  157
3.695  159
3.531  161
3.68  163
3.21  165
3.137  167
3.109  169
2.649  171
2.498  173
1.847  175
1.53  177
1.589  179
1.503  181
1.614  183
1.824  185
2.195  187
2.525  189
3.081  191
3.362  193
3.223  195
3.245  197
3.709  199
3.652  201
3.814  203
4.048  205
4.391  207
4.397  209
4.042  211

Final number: 3.46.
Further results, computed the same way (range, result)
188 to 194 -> 2.99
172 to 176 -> 2.17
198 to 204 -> 3.73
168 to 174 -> 2.75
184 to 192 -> 2.41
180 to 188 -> 1.78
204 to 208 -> 4.22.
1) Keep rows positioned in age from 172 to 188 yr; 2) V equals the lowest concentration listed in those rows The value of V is 1.503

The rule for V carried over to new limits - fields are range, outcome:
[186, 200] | 2.195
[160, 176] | 1.847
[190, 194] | 3.081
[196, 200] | 3.245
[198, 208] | 3.652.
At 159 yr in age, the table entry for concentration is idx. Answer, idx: 3.695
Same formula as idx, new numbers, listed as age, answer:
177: 1.53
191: 3.081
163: 3.68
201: 3.652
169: 3.109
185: 1.824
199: 3.709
